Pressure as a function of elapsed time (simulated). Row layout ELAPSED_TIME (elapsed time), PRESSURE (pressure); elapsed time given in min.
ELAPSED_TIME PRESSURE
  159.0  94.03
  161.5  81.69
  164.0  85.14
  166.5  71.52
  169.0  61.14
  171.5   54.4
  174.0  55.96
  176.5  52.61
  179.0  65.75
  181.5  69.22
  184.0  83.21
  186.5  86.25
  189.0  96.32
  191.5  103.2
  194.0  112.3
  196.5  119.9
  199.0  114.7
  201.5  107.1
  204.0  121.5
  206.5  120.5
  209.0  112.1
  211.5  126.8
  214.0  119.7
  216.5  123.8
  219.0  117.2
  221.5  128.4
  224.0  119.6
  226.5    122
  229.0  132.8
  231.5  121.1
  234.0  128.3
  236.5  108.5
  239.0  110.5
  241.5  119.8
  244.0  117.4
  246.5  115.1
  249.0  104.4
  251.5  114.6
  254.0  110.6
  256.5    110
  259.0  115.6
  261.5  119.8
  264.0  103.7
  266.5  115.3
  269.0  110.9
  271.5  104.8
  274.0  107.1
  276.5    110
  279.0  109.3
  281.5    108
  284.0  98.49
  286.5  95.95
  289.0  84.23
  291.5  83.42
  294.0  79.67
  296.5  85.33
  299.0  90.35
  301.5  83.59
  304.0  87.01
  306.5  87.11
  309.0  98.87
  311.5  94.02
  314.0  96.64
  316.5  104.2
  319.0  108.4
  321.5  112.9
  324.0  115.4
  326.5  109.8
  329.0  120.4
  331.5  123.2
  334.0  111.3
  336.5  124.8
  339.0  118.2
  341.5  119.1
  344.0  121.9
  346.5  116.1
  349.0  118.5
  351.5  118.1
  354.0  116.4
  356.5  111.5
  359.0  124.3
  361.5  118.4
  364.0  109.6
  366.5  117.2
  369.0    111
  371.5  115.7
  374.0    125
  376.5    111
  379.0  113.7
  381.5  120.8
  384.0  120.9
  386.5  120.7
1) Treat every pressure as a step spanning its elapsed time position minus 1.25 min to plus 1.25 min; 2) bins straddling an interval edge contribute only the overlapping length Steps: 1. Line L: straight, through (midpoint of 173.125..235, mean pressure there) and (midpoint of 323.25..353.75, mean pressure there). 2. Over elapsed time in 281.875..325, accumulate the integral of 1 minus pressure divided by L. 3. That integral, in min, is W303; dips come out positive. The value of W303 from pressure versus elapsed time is 7.69 min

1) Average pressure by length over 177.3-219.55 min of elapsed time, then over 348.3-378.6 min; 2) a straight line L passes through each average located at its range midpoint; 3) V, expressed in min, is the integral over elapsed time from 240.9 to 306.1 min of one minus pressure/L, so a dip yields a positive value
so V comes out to 4.25 min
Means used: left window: 105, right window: 116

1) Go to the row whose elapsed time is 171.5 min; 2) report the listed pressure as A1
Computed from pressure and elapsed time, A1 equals 54.4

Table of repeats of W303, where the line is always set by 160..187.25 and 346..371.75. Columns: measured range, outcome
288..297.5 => 1.57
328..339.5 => -1.03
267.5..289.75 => -1.84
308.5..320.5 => 0.48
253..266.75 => -3.17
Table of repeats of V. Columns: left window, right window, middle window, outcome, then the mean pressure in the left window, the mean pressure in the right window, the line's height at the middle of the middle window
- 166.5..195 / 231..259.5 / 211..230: -4.6 min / 75.9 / 114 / 99.7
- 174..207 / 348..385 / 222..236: -3.5 min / 94.3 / 117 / 99.2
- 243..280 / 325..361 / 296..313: 3.7 min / 111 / 118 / 115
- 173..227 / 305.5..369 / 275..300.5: 3.5 min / 104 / 113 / 109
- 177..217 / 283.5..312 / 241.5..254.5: -2.3 min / 104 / 88.6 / 96.1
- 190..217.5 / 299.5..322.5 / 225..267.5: -2.9 min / 116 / 96.6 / 108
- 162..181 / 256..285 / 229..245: -4.2 min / 64.7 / 109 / 94.3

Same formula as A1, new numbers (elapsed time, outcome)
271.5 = 104.8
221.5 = 128.4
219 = 117.2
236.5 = 108.5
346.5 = 116.1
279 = 109.3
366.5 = 117.2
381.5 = 120.8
